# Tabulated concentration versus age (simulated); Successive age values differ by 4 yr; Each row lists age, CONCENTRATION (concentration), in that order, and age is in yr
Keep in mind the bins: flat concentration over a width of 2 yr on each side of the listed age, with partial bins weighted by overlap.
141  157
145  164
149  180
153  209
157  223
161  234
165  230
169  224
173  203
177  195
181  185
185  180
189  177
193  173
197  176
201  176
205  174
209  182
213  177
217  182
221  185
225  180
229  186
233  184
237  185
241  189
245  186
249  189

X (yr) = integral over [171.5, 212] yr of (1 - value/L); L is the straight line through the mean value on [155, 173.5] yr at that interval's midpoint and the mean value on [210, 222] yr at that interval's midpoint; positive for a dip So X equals 3.93 yr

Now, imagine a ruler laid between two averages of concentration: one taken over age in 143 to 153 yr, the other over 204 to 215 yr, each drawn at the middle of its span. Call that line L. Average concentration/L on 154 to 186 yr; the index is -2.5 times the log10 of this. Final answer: -0.175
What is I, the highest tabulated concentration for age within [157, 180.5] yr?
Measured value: 234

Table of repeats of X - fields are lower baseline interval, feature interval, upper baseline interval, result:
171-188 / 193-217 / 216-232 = 1.2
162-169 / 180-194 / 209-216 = 1.9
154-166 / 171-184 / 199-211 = 0.9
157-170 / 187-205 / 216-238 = 2.6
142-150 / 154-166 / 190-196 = -4.0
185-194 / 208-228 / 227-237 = 0.1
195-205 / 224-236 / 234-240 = 0.0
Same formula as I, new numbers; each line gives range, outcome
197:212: 182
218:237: 186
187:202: 177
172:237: 203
